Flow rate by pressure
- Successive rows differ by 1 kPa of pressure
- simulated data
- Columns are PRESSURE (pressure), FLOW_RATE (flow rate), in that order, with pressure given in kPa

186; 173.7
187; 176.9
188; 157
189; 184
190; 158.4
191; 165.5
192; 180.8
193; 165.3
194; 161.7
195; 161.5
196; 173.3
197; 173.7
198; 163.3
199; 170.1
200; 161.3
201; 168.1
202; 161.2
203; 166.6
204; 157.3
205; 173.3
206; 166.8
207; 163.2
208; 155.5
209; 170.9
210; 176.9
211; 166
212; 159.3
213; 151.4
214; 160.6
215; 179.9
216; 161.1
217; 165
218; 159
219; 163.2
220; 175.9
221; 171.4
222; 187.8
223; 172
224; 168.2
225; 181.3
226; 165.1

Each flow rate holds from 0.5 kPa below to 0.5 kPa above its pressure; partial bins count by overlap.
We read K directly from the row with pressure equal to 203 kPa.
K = 166.6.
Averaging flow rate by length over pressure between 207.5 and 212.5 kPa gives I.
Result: 166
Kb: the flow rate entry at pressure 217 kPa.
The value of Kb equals 165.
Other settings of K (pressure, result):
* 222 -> 187.8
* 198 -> 163.3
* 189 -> 184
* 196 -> 173.3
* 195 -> 161.5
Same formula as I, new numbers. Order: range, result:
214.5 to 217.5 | 169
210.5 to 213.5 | 159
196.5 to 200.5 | 167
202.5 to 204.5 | 162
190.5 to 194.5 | 168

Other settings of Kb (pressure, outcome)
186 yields 173.7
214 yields 160.6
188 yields 157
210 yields 176.9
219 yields 163.2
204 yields 157.3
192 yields 180.8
